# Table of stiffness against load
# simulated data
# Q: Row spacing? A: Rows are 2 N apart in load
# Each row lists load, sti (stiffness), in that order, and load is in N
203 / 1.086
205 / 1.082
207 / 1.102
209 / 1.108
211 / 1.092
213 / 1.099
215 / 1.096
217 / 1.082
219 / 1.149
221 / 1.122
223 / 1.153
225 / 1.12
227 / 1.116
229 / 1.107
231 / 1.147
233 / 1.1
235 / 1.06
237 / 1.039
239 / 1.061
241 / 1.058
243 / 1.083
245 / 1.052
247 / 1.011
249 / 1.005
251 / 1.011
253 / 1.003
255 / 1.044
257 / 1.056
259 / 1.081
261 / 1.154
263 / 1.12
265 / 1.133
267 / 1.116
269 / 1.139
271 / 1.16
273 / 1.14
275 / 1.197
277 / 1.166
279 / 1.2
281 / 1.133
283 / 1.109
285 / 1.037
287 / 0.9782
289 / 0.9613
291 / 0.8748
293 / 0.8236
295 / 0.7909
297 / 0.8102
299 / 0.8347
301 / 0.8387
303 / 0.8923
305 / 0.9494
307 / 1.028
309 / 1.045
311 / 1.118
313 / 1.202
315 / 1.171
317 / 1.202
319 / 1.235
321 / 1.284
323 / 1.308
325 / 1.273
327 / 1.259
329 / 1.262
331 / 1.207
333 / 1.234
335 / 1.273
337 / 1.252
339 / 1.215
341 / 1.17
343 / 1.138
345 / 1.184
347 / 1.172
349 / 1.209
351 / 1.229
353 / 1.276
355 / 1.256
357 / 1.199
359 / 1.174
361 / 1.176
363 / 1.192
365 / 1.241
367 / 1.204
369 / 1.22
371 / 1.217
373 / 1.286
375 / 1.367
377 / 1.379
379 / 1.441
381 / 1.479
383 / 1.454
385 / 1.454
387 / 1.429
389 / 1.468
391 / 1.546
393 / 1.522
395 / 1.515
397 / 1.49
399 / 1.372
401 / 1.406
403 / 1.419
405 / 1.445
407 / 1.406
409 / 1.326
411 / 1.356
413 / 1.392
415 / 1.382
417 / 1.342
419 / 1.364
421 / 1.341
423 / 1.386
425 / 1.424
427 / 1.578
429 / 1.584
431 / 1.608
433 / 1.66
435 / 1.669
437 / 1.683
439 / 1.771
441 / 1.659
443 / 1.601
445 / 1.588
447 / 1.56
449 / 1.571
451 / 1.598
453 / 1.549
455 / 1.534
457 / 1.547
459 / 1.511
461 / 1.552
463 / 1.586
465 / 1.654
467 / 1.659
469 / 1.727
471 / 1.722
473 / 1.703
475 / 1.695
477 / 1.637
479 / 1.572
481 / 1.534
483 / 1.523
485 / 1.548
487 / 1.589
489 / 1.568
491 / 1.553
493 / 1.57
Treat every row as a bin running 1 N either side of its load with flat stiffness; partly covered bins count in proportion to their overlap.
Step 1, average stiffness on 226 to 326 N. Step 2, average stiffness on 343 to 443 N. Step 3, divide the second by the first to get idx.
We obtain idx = 1.30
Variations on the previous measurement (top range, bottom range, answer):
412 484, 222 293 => 1.45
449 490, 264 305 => 1.58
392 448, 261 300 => 1.44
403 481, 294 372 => 1.34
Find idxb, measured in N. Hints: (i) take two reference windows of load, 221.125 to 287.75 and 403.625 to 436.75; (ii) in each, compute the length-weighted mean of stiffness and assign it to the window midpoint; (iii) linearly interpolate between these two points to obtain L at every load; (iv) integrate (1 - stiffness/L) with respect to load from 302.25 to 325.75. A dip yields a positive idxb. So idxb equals 1.6 N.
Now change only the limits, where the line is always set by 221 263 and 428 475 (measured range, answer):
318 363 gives 3.6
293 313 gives 4.9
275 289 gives 0.9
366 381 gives 1.1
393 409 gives 0.6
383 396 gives -0.2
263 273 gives 0.1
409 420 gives 1.2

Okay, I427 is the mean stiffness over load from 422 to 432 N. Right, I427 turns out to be 1.52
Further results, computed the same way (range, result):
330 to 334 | 1.22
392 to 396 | 1.52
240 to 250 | 1.04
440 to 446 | 1.62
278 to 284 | 1.15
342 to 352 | 1.19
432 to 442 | 1.69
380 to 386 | 1.46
